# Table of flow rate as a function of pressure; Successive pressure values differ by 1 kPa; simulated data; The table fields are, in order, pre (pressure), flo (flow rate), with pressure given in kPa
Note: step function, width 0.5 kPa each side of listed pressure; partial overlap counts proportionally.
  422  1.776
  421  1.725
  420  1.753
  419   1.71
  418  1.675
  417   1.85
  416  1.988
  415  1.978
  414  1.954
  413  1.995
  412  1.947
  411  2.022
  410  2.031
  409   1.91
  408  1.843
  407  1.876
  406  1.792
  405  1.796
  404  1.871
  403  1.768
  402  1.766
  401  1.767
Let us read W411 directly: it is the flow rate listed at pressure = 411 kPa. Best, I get 2.022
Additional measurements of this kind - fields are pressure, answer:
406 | 1.792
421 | 1.725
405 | 1.796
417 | 1.85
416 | 1.988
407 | 1.876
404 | 1.871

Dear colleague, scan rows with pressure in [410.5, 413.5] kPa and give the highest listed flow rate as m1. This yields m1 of 2.022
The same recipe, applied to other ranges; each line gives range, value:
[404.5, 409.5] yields 1.91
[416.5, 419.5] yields 1.85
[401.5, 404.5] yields 1.871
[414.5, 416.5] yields 1.988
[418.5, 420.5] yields 1.753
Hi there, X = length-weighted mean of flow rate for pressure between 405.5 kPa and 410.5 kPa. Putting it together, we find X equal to 1.89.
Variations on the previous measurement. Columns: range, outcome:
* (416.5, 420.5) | 1.75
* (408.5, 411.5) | 1.99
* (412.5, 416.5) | 1.98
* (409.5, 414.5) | 1.99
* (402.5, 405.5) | 1.81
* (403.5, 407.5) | 1.83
